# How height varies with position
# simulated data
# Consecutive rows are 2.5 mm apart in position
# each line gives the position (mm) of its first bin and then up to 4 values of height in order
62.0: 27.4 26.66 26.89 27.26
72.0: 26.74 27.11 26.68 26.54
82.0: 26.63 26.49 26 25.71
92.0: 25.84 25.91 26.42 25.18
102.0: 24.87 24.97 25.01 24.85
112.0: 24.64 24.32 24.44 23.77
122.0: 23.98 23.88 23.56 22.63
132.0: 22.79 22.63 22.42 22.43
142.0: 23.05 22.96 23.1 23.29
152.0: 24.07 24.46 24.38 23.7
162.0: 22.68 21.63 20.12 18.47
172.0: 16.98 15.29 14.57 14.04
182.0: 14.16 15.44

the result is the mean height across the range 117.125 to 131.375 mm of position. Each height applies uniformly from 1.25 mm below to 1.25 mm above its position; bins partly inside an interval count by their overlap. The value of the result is 23.6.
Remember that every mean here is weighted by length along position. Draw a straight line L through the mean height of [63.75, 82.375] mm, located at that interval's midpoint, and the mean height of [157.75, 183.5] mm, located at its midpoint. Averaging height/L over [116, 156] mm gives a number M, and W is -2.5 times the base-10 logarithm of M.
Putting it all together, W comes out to -0.10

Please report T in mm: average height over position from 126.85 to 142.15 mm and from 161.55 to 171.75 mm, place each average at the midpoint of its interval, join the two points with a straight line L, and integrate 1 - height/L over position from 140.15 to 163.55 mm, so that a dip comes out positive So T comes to -2.3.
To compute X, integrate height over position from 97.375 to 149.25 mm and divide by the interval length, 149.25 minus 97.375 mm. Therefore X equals 23.8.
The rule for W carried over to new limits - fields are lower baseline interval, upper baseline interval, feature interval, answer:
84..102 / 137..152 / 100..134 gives 0.02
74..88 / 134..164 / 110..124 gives 0.02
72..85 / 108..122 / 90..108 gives 0.00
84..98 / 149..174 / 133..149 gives 0.01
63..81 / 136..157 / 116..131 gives 0.03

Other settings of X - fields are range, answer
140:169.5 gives 22.8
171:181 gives 15.1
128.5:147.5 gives 22.7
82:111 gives 25.6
